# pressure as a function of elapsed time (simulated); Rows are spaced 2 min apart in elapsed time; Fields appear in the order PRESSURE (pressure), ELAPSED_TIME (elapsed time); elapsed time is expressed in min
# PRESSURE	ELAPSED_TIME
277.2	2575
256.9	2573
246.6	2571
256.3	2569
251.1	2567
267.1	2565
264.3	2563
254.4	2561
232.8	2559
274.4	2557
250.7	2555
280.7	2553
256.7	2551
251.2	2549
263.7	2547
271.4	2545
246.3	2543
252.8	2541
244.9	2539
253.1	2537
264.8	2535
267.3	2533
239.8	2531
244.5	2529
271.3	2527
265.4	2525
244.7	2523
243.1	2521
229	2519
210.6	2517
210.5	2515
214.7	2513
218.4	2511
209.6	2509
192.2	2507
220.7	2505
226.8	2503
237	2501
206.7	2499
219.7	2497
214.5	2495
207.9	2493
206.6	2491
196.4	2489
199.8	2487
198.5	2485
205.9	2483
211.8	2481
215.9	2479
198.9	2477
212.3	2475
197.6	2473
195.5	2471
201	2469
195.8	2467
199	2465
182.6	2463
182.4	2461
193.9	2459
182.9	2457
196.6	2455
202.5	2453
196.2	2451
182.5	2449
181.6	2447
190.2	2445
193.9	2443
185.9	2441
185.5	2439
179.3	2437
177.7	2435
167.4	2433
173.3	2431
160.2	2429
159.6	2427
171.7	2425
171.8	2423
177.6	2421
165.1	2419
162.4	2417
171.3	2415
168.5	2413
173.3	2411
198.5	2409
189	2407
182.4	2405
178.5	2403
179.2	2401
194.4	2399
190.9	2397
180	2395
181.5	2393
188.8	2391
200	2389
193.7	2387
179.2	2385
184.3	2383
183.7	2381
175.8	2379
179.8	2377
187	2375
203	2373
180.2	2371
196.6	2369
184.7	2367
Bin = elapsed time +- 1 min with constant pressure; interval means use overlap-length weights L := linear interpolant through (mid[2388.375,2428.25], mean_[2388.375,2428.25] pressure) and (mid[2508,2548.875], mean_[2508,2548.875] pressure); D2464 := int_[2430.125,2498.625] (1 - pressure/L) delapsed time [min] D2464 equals 4.5 min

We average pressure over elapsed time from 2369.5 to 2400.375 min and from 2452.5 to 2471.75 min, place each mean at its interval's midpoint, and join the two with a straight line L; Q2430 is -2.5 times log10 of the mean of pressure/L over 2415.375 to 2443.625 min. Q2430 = 0.102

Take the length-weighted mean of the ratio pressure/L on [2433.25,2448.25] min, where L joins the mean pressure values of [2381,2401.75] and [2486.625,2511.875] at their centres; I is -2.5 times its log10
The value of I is 0.08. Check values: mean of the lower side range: 187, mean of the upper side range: 212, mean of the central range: 184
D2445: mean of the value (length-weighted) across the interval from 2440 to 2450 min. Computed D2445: 187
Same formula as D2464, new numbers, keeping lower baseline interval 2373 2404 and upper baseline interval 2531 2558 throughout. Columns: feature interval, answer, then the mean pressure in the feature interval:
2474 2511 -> 3.8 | 210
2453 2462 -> 1.1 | 190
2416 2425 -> 1.4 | 170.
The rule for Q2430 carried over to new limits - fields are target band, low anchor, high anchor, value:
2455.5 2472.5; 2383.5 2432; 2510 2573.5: 0.09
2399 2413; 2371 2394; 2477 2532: 0.06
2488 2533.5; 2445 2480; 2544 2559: 0.03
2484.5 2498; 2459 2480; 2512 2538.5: 0.05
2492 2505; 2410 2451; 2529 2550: 0.03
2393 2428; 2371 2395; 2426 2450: 0.03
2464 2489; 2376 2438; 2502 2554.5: 0.07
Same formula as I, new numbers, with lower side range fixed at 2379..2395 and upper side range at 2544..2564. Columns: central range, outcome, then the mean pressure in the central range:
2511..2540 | 0.024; 242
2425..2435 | 0.223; 167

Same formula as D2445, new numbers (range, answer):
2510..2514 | 217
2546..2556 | 261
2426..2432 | 164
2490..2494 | 207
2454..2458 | 190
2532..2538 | 262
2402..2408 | 183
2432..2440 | 177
